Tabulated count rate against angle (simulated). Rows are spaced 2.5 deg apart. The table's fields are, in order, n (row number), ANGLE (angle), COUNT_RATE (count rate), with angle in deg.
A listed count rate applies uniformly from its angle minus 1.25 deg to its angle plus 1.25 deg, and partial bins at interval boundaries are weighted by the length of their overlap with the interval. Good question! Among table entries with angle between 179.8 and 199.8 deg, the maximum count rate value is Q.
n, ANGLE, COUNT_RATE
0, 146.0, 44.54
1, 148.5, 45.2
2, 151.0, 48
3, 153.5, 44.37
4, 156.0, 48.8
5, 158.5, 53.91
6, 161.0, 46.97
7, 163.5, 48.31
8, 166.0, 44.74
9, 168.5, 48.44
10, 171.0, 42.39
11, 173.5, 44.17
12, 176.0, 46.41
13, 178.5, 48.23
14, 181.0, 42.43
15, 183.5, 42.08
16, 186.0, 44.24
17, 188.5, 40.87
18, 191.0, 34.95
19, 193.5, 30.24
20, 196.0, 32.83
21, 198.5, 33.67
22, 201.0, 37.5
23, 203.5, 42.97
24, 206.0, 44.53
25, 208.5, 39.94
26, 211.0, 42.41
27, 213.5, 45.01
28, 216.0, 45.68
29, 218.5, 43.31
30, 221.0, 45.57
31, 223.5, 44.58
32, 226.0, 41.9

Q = 44.24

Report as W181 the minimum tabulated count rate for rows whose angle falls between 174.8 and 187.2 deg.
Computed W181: 42.08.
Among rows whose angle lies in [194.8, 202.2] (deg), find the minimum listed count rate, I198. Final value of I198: 32.83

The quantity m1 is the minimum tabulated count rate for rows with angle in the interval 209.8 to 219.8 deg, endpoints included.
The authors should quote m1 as 42.41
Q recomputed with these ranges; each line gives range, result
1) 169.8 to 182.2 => 48.23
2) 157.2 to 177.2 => 53.91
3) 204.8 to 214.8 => 45.01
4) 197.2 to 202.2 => 37.5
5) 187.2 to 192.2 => 40.87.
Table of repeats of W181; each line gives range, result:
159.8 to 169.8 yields 44.74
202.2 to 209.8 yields 39.94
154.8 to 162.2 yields 46.97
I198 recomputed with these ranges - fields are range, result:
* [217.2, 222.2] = 43.31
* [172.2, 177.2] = 44.17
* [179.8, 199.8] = 30.24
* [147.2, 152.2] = 45.2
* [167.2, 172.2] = 42.39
